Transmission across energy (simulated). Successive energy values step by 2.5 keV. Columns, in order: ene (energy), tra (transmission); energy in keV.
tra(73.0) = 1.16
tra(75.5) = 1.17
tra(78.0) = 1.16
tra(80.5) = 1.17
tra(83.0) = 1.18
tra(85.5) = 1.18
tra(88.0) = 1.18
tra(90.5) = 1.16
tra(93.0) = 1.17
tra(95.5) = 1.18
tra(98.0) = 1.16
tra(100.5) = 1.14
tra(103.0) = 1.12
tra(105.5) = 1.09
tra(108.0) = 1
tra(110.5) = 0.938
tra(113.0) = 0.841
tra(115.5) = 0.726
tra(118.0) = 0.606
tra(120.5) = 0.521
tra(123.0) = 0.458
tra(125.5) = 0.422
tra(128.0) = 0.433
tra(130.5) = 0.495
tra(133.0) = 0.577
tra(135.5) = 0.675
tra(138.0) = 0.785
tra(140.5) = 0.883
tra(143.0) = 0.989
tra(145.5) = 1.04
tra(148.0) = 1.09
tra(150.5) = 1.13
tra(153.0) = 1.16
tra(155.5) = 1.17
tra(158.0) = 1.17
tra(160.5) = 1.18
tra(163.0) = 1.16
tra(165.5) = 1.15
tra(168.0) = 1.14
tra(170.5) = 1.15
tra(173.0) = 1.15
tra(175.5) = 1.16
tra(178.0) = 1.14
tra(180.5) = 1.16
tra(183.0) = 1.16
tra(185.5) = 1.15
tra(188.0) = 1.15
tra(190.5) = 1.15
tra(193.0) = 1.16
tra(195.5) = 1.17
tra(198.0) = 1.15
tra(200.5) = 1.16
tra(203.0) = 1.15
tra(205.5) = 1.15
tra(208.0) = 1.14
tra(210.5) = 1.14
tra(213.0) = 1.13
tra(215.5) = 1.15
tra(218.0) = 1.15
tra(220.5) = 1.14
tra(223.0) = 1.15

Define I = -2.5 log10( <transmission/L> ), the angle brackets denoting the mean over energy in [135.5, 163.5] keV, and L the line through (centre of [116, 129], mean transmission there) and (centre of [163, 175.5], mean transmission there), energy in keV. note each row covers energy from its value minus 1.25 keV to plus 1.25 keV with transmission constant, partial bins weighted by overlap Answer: -0.19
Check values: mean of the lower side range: 0.503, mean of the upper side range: 1.15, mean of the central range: 1.05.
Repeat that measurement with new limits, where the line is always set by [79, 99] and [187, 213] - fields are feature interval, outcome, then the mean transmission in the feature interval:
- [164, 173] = 0.01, 1.15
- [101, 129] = 0.47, 0.755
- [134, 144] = 0.38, 0.823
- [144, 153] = 0.06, 1.09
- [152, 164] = -0.01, 1.17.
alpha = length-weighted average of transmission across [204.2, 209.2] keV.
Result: 1.15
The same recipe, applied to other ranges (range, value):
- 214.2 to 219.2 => 1.15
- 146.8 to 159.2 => 1.14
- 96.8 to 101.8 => 1.15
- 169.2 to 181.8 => 1.15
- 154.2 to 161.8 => 1.17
